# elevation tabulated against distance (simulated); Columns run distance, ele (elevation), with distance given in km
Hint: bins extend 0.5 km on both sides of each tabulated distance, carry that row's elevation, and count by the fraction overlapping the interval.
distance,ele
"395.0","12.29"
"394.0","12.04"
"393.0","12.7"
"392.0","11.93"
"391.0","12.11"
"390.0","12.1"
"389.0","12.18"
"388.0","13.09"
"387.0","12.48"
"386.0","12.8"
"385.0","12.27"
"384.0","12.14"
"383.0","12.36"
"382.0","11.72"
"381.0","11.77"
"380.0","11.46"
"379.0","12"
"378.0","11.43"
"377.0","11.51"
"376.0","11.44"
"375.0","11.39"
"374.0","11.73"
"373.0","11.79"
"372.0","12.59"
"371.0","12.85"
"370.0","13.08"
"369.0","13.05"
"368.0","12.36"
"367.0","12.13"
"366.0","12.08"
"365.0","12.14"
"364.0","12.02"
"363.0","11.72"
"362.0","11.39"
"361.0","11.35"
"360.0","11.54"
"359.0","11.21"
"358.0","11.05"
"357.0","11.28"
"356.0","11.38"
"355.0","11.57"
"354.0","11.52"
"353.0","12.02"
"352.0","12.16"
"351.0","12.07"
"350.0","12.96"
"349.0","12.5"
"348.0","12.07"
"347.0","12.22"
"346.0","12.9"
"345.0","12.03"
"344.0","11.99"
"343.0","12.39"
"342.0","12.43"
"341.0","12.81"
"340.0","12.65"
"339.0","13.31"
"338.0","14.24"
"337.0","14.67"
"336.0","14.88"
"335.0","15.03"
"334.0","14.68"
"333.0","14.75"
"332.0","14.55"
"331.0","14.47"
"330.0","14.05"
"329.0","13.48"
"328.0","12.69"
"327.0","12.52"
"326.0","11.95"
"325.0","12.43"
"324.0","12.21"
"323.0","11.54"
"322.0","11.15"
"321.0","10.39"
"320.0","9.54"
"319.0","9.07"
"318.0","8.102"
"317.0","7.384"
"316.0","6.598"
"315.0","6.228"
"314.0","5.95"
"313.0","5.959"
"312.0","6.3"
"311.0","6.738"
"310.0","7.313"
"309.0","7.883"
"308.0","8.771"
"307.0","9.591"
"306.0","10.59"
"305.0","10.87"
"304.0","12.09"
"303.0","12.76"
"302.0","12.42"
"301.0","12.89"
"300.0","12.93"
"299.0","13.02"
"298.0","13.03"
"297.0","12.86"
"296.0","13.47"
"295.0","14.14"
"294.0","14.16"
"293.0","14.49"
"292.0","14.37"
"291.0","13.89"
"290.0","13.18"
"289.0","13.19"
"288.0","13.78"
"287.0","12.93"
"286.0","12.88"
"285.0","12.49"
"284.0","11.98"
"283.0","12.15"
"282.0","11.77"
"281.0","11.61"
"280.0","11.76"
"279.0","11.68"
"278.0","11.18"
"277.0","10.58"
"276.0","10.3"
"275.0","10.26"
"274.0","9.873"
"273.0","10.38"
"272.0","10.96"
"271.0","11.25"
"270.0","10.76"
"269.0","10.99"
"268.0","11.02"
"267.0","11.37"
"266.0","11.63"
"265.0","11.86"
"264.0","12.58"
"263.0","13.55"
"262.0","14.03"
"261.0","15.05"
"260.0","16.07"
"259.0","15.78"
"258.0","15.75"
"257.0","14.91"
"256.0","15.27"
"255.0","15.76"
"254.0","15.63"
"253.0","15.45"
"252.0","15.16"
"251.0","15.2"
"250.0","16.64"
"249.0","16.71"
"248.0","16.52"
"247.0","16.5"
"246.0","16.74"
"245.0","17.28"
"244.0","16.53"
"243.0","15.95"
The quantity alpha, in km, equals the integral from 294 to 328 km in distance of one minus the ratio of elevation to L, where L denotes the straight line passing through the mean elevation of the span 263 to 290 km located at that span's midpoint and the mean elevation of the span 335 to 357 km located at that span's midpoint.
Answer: 5.0 km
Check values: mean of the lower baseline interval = 11.7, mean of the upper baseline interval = 12.6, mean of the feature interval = 10.4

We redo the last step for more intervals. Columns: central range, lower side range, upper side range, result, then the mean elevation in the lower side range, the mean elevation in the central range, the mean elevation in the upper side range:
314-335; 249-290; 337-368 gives 1.8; 12.9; 11.3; 12.1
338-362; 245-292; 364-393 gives 0.7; 13.3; 12.1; 12.1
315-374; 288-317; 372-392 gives -3.2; 10.9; 12.1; 12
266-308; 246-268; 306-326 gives -1.9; 14.8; 12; 8.72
